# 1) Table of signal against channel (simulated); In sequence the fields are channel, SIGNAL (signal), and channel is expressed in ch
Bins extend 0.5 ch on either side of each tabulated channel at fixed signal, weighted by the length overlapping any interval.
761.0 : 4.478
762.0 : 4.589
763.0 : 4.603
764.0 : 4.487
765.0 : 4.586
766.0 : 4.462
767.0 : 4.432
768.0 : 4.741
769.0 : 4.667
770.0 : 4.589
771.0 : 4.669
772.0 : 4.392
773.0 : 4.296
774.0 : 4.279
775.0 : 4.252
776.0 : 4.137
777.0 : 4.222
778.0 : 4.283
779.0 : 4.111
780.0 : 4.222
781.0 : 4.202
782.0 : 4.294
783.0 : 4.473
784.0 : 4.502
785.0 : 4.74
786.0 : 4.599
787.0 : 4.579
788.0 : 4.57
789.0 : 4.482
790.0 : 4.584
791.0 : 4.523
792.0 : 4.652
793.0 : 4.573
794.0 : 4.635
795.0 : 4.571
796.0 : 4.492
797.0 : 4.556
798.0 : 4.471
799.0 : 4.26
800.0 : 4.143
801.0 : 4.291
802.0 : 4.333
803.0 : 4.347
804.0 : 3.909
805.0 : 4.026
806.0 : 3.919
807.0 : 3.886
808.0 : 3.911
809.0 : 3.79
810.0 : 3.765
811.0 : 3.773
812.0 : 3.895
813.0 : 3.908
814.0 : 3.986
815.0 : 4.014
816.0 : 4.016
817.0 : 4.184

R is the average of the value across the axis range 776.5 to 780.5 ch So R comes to 4.21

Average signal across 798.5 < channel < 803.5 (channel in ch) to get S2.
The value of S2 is 4.27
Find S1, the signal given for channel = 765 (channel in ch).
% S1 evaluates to 4.586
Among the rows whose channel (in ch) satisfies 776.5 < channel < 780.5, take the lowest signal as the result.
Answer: 4.111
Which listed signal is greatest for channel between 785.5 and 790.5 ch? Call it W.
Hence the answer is 4.599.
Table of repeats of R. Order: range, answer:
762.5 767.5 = 4.51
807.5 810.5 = 3.82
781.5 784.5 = 4.42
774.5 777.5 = 4.2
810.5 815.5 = 3.92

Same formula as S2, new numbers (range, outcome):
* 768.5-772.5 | 4.58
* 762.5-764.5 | 4.54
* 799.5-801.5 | 4.22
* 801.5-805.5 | 4.15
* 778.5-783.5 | 4.26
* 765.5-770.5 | 4.58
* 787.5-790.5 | 4.55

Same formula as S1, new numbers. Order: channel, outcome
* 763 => 4.603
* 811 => 3.773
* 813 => 3.908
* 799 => 4.26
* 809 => 3.79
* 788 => 4.57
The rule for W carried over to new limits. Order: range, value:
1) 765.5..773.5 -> 4.741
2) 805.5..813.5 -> 3.919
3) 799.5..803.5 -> 4.347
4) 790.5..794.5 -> 4.652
